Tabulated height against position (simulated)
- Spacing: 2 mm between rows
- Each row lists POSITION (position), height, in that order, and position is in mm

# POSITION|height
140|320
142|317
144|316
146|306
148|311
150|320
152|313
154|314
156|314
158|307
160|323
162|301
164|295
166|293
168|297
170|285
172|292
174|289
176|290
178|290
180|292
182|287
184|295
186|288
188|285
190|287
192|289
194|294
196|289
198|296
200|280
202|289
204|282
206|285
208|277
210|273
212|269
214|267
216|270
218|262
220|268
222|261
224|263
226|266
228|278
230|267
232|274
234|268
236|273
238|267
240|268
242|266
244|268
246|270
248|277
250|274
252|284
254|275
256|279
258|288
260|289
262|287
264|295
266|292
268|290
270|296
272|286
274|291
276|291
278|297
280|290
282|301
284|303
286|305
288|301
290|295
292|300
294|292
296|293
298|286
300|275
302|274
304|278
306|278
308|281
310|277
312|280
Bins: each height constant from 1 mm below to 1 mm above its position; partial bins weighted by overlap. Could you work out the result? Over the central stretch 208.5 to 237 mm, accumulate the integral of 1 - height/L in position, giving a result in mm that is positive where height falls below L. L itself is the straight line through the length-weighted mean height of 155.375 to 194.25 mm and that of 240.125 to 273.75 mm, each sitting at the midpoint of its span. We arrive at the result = 1.8 mm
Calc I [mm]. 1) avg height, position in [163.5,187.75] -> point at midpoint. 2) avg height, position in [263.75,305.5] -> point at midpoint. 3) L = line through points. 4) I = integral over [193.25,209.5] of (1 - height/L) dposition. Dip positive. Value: 0.3 mm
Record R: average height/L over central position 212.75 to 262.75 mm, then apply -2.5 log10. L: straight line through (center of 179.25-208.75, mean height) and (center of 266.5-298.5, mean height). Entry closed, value 0.07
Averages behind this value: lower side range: 288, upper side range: 295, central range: 272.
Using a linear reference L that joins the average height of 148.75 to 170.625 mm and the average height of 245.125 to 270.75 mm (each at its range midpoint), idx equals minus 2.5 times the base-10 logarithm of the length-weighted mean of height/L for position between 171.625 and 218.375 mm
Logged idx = 0.05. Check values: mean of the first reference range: 306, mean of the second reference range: 284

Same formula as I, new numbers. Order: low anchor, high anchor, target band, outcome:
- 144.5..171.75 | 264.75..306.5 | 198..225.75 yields 2.44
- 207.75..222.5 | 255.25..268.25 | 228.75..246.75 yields 0.58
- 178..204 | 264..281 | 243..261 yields 0.80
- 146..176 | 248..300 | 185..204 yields 0.73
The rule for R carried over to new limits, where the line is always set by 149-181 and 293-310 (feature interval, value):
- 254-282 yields -0.01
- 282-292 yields -0.06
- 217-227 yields 0.11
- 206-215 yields 0.08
